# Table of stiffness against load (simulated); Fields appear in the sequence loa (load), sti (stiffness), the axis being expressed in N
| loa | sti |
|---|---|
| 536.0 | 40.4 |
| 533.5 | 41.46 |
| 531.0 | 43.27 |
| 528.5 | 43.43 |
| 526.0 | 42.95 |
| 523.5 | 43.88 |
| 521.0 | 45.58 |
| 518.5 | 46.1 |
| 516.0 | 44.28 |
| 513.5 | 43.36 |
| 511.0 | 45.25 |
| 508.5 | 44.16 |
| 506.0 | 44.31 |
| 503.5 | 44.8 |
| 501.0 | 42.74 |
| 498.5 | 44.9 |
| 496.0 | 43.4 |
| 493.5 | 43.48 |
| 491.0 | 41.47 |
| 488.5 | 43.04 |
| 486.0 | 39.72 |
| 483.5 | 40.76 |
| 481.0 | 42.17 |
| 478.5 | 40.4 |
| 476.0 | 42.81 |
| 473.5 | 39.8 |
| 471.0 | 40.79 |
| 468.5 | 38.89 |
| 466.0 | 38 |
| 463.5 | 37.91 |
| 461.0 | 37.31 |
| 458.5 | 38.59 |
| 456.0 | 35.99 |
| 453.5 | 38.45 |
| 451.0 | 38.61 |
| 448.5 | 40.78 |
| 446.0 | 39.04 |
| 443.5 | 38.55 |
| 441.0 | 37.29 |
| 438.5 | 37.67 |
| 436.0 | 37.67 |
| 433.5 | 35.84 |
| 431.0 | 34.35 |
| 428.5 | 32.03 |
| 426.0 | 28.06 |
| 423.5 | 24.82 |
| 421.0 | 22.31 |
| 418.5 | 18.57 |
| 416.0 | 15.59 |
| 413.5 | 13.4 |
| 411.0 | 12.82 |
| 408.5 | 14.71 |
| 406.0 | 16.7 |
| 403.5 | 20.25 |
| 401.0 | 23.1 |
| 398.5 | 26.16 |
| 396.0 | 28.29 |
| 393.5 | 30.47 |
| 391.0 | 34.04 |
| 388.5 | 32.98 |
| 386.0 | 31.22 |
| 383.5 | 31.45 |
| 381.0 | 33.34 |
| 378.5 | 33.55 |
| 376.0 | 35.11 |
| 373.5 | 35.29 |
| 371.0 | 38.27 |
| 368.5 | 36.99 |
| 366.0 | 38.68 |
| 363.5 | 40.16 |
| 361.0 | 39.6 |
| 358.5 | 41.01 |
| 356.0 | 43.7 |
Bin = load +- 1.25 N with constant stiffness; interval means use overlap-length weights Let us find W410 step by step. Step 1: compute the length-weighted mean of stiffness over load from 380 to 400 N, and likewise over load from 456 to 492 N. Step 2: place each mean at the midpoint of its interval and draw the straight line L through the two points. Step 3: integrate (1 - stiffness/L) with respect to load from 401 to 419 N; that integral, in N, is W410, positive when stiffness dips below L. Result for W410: 9.0 N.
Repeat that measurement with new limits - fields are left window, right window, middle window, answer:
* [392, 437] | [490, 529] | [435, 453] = -4.9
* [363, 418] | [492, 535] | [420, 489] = -1.6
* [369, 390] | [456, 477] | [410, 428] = 8.1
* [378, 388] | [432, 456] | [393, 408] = 4.7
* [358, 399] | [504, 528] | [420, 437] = 3.3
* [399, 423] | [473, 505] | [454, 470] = -1.9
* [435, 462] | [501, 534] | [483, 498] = -0.1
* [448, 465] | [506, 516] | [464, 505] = -0.4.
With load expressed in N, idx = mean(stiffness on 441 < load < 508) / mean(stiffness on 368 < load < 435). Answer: 1.49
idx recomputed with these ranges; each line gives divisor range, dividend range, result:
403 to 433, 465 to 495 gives 1.90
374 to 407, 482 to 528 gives 1.49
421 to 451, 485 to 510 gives 1.25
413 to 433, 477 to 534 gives 1.77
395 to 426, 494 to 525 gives 2.22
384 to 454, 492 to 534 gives 1.54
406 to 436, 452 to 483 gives 1.69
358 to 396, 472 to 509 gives 1.21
